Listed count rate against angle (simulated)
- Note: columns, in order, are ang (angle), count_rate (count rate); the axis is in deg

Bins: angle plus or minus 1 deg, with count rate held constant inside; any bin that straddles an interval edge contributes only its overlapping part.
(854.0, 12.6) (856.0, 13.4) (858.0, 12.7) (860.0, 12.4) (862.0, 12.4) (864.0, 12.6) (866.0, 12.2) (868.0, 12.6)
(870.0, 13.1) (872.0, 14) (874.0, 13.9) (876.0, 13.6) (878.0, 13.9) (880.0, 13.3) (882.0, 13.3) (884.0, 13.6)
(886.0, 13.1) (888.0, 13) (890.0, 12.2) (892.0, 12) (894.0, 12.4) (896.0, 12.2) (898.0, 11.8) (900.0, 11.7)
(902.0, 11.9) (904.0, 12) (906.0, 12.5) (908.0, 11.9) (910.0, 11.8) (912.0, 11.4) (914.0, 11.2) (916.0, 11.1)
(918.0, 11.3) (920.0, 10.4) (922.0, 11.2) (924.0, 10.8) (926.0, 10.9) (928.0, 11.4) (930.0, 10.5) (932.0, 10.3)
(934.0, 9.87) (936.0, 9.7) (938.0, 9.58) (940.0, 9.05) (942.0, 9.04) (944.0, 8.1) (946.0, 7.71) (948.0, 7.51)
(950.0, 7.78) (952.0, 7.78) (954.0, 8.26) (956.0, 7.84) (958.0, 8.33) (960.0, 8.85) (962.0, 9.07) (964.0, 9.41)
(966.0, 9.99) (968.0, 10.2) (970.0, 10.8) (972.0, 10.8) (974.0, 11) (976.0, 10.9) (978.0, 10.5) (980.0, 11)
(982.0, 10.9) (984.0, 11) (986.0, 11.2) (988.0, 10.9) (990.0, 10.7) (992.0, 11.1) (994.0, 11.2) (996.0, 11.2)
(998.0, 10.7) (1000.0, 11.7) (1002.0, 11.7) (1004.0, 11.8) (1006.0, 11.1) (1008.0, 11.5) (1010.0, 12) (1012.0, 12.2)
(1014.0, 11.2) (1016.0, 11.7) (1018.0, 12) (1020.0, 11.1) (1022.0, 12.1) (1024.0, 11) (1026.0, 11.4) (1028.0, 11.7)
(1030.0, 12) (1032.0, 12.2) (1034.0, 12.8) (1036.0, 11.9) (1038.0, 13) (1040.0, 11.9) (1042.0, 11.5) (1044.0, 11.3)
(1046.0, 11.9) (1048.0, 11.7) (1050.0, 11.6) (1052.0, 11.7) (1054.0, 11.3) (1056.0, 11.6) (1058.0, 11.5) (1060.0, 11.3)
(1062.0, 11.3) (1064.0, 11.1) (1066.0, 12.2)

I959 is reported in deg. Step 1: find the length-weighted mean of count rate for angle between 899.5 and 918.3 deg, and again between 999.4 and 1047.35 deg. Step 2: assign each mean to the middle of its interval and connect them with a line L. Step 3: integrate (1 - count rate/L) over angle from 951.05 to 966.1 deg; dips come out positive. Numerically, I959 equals 4.0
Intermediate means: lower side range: 11.7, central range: 8.62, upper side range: 11.8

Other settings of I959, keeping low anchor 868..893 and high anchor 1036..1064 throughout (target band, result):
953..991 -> 7.0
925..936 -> 1.9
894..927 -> 3.6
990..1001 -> 0.9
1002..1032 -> 0.8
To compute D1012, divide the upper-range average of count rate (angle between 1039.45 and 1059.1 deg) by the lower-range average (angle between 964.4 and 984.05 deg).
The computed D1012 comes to 1.1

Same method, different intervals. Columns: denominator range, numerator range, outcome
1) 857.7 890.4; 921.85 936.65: 0.81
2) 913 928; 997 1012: 1.05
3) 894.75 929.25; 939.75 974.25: 0.78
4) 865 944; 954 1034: 0.93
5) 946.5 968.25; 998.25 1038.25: 1.37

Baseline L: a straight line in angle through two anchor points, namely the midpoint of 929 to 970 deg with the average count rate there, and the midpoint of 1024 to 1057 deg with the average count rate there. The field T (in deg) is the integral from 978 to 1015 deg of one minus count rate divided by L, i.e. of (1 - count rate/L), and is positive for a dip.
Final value -2.88 deg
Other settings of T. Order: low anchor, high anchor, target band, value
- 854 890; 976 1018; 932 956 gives 6.8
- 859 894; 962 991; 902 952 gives 6.6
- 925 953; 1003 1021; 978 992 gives -0.3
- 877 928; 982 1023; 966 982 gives 1.2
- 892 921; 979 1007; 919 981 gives 9.7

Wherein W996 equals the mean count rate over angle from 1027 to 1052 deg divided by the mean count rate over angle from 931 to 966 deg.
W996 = 1.37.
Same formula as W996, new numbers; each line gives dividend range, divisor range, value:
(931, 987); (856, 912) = 0.75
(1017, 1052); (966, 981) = 1.11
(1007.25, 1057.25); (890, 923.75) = 1.01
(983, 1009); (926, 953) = 1.22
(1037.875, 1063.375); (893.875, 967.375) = 1.14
